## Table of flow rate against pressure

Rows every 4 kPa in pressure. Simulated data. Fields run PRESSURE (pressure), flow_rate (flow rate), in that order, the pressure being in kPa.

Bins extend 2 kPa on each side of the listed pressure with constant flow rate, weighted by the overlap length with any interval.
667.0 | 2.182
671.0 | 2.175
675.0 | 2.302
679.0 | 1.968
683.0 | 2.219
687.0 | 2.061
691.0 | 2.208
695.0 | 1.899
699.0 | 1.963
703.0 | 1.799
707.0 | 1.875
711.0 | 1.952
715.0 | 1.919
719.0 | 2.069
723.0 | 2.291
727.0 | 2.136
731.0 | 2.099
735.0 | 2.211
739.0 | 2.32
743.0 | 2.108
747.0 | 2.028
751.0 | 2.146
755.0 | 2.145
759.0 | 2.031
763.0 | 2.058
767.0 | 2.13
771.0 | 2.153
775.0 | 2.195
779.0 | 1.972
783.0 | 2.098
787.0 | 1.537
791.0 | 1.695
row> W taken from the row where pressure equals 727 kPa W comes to 2.136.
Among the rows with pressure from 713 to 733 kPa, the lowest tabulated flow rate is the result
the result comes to 1.919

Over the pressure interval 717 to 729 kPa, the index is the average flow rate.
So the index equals 2.17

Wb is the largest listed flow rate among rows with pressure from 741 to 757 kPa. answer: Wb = 2.146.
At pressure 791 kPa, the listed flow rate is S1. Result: 1.695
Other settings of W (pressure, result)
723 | 2.291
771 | 2.153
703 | 1.799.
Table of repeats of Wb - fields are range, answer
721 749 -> 2.32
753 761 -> 2.145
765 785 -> 2.195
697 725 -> 2.291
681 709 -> 2.219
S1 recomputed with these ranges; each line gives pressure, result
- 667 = 2.182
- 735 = 2.211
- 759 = 2.031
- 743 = 2.108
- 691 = 2.208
